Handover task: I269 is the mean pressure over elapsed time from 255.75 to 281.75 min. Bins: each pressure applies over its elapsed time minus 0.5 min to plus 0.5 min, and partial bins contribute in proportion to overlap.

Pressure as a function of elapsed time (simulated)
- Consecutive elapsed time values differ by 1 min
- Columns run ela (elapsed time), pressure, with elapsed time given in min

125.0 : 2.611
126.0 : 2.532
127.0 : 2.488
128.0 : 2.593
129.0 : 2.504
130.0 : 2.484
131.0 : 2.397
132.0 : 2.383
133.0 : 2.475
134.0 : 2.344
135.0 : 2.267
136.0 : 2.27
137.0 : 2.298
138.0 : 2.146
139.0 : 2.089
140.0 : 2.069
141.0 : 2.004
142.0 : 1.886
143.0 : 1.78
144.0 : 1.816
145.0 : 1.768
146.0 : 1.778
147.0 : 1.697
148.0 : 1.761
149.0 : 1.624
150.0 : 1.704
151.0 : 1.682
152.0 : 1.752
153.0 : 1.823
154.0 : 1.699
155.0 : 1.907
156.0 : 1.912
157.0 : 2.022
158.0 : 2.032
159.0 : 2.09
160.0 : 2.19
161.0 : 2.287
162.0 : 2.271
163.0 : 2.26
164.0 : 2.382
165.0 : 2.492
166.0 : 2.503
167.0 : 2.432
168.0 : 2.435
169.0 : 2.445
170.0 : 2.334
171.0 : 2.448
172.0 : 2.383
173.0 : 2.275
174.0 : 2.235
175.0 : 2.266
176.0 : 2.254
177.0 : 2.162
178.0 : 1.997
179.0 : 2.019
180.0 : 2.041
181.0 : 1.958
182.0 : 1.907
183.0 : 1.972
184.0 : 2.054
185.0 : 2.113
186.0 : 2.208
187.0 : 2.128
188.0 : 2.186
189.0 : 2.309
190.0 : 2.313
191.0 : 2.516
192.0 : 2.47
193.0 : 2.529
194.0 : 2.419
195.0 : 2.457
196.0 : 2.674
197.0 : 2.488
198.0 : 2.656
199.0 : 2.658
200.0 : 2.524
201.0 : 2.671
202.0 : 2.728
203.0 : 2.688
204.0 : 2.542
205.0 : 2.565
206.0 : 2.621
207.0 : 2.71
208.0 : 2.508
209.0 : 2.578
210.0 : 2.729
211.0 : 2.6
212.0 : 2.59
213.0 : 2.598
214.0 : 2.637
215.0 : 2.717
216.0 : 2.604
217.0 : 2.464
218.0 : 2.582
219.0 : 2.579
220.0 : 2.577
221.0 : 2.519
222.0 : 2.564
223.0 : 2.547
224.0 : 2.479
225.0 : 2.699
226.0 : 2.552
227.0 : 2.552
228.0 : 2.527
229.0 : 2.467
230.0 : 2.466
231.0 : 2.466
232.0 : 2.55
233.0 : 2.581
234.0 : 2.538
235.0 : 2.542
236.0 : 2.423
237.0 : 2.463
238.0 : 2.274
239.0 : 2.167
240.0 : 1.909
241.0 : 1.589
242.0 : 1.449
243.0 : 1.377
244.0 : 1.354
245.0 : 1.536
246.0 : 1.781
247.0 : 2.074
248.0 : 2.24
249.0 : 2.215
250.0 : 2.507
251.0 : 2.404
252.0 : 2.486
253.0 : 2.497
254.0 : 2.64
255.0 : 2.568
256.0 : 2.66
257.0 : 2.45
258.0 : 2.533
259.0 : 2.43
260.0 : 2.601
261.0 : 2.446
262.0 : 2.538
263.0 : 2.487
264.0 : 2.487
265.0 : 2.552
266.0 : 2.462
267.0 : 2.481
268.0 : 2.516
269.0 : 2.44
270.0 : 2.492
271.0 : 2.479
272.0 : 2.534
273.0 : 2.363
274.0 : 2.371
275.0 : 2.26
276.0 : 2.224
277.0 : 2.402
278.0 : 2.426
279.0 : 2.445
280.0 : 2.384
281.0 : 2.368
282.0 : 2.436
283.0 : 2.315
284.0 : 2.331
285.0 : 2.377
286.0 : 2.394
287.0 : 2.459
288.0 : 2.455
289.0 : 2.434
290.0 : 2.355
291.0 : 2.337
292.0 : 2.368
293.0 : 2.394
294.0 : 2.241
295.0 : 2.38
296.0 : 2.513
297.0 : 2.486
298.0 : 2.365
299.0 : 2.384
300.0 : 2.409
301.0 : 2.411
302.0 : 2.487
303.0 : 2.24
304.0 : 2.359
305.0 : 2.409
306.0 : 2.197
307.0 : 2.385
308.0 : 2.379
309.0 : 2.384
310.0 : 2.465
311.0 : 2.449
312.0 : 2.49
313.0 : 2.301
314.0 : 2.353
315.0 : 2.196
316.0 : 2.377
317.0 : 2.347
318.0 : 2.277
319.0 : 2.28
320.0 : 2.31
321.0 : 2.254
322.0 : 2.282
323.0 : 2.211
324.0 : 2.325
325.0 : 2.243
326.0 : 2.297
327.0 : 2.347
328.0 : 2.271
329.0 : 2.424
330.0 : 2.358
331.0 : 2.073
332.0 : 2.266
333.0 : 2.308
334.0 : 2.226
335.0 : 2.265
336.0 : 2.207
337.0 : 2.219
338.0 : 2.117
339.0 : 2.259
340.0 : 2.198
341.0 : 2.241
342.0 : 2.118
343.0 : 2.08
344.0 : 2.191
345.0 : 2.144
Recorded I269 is 2.45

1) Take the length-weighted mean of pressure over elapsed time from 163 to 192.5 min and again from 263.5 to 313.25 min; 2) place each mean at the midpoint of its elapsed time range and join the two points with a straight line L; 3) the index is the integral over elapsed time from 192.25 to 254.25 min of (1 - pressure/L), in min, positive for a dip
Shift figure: -3.0 min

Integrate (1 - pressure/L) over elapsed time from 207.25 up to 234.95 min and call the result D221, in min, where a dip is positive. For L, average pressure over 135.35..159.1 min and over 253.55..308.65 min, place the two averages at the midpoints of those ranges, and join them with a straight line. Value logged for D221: -4.8 min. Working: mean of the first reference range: 1.9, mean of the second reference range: 2.42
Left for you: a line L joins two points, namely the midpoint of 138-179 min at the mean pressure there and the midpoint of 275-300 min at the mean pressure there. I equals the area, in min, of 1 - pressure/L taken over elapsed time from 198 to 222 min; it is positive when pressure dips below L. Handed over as -4.5 min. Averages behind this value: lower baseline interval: 2.07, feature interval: 2.61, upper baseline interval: 2.38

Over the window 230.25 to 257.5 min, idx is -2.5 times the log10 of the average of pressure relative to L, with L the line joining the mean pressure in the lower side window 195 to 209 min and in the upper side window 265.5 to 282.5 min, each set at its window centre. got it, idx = 0.130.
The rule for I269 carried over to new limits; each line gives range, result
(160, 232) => 2.43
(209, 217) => 2.62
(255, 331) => 2.39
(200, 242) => 2.5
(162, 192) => 2.25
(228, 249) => 2.12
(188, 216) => 2.57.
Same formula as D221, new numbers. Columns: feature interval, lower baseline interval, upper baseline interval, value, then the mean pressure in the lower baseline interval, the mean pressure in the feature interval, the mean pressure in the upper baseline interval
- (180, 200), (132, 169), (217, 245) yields -1.2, 2.06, 2.31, 2.31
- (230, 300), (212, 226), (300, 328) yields 3.4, 2.58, 2.34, 2.34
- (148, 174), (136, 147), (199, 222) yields 0.3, 1.97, 2.13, 2.61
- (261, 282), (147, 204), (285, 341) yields -1.2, 2.23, 2.44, 2.33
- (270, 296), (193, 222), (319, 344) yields 0.0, 2.59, 2.39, 2.25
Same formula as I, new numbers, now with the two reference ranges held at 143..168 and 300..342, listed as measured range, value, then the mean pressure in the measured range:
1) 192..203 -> -2.67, 2.58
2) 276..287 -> -0.75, 2.38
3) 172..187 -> -0.52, 2.11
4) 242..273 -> -1.98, 2.33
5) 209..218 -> -2.17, 2.61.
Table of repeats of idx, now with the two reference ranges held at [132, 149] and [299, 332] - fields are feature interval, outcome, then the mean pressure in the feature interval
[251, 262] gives -0.14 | 2.53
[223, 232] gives -0.16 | 2.53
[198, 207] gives -0.23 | 2.63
